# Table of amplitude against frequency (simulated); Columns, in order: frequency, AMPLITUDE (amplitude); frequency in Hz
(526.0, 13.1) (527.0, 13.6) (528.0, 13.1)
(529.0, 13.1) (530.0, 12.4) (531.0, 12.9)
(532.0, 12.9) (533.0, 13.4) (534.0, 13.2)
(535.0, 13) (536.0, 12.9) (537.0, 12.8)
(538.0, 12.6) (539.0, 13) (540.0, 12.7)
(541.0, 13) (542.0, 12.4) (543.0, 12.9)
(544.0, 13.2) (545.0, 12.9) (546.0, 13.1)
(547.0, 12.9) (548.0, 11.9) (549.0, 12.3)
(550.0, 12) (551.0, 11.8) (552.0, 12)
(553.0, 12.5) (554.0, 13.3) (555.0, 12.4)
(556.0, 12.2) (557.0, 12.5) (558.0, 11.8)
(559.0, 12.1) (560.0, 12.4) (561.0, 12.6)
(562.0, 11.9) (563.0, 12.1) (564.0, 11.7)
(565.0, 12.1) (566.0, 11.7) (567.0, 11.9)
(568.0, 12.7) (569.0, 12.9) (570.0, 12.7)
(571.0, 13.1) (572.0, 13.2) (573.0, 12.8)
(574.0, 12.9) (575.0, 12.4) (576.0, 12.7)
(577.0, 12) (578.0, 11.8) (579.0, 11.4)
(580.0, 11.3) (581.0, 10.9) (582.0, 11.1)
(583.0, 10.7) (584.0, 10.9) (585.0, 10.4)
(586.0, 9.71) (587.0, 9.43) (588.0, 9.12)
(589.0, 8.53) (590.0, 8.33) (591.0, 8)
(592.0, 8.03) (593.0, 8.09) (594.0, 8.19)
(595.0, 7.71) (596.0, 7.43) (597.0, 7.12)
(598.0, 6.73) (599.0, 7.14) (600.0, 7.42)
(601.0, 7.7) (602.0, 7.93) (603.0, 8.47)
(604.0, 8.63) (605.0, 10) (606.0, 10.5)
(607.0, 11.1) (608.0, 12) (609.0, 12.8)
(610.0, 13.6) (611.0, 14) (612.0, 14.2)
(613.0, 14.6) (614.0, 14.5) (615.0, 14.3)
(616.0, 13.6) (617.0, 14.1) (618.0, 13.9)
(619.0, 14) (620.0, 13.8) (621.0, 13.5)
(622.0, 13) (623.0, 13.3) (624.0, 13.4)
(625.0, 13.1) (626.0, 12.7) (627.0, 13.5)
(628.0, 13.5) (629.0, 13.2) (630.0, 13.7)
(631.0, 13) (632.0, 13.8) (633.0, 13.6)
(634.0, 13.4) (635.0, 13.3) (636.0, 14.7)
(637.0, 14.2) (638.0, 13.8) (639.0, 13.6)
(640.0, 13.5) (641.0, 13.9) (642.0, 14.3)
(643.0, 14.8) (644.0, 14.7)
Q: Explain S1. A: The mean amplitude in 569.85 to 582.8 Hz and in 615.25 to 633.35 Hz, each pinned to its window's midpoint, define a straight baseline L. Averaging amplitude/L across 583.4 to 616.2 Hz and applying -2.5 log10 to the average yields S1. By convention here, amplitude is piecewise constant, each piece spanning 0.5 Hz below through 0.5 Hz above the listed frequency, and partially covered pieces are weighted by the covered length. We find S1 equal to 0.27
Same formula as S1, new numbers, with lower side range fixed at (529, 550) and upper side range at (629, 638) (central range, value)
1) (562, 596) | 0.21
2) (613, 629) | 0.00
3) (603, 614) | 0.12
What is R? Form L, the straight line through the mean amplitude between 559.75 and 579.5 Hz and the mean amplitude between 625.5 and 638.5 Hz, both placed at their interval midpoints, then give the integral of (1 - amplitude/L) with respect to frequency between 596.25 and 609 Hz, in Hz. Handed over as 4.1 Hz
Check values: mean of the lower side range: 12.3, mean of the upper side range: 13.6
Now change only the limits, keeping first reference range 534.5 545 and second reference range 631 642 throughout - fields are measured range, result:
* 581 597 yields 5.1 Hz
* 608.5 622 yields -0.3 Hz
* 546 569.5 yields 1.4 Hz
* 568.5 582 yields 0.9 Hz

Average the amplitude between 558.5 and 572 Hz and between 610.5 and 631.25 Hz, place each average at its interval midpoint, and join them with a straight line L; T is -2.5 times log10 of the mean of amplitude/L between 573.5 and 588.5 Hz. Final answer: 0.145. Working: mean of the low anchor 12.3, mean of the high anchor 13.7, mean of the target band 11.1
